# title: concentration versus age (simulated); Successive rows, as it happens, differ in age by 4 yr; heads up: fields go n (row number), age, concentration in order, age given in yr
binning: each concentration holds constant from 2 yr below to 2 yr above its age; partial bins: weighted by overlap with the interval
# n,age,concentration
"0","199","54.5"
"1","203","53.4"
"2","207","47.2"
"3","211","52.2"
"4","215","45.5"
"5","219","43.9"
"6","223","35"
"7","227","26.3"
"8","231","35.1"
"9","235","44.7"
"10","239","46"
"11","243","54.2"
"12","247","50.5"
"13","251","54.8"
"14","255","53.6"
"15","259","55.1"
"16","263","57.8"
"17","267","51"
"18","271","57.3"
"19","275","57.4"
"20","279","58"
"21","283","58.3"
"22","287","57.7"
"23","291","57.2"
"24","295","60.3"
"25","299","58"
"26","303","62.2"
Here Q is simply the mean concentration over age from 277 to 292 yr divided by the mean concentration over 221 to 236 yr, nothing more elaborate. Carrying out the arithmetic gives 1.67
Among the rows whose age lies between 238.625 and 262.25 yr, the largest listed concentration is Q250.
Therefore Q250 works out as 55.1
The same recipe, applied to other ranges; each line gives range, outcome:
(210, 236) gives 52.2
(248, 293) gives 58.3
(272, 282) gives 58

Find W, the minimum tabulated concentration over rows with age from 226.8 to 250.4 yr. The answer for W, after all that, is 26.3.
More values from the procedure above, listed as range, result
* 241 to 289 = 50.5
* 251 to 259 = 53.6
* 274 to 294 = 57.2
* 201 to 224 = 35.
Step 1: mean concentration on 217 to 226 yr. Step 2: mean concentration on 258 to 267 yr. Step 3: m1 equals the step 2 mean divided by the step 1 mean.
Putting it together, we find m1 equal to 1.46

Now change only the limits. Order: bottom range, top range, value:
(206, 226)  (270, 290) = 1.32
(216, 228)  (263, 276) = 1.51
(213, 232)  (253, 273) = 1.47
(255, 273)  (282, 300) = 1.06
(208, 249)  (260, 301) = 1.32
